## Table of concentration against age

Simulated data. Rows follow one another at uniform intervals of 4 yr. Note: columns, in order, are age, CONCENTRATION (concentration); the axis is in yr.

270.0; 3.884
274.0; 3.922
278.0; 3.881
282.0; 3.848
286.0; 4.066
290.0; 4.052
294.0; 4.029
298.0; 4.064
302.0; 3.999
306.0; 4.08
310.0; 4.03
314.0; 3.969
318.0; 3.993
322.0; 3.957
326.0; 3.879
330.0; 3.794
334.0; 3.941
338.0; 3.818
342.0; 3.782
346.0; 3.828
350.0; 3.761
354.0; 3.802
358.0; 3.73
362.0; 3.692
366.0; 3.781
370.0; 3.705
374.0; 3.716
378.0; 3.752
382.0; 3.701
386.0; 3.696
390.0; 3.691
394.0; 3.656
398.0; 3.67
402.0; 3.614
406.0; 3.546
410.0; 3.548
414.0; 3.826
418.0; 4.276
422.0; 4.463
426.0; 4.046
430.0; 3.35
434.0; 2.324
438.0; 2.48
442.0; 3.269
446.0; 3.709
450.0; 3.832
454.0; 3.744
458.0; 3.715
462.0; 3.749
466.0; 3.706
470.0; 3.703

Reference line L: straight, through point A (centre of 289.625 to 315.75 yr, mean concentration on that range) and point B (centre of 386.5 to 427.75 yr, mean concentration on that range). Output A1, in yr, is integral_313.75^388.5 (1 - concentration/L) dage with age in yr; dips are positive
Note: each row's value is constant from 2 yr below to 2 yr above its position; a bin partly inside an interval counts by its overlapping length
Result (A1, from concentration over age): 2.6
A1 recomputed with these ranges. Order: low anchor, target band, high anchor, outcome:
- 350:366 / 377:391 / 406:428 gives 0.5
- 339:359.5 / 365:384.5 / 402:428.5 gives 0.5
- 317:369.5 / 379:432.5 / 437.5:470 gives -1.1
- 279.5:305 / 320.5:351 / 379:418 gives 0.3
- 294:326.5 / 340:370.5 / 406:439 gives 0.5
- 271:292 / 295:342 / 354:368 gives -1.2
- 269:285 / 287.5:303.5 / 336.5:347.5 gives -0.7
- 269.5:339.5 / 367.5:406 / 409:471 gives 0.6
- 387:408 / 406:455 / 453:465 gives 1.6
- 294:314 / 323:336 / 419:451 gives 0.1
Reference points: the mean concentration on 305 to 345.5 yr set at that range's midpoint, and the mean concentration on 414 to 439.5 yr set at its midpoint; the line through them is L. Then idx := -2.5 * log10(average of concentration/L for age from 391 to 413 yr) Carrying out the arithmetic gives 0.00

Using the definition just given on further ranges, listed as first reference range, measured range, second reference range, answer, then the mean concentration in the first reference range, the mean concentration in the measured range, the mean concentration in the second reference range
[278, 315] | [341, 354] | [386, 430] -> 0.03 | 4.01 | 3.79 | 3.81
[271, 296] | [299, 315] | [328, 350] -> -0.03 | 3.96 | 4.03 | 3.83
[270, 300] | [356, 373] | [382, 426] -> 0.04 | 3.97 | 3.73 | 3.81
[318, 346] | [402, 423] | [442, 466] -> -0.03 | 3.87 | 3.88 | 3.71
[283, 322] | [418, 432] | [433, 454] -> -0.20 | 4.02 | 4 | 3.22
